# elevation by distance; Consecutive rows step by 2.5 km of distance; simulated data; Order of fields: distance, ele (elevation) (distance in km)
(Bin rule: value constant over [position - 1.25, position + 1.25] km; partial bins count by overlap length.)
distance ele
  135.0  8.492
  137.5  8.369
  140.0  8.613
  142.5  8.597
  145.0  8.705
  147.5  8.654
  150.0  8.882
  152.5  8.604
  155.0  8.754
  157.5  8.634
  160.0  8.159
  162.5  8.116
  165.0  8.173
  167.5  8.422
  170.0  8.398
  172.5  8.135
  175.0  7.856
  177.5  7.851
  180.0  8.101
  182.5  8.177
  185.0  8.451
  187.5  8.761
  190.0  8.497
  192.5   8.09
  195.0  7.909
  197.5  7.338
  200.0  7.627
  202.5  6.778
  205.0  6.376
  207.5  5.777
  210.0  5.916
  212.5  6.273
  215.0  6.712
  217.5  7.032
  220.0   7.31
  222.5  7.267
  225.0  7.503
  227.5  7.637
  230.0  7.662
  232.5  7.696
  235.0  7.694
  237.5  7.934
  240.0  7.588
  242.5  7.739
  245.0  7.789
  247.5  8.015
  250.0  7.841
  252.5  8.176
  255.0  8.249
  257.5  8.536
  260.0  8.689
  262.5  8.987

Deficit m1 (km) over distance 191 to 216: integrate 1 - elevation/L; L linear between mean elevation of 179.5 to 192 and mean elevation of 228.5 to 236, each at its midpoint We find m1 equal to 3.8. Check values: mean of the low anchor 8.4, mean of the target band 6.9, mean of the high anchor 7.68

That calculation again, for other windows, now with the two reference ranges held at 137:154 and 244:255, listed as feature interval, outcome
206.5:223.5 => 3.3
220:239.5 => 1.2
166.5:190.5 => 0.5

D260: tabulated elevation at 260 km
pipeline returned 8.689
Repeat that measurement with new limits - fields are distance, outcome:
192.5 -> 8.09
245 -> 7.789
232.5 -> 7.696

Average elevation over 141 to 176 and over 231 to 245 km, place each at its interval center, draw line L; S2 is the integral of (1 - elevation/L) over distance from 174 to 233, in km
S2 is 4.5 km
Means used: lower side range 8.44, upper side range 7.73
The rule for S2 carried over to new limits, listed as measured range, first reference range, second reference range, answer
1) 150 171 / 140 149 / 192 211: -0.7 km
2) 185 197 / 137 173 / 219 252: -0.2 km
